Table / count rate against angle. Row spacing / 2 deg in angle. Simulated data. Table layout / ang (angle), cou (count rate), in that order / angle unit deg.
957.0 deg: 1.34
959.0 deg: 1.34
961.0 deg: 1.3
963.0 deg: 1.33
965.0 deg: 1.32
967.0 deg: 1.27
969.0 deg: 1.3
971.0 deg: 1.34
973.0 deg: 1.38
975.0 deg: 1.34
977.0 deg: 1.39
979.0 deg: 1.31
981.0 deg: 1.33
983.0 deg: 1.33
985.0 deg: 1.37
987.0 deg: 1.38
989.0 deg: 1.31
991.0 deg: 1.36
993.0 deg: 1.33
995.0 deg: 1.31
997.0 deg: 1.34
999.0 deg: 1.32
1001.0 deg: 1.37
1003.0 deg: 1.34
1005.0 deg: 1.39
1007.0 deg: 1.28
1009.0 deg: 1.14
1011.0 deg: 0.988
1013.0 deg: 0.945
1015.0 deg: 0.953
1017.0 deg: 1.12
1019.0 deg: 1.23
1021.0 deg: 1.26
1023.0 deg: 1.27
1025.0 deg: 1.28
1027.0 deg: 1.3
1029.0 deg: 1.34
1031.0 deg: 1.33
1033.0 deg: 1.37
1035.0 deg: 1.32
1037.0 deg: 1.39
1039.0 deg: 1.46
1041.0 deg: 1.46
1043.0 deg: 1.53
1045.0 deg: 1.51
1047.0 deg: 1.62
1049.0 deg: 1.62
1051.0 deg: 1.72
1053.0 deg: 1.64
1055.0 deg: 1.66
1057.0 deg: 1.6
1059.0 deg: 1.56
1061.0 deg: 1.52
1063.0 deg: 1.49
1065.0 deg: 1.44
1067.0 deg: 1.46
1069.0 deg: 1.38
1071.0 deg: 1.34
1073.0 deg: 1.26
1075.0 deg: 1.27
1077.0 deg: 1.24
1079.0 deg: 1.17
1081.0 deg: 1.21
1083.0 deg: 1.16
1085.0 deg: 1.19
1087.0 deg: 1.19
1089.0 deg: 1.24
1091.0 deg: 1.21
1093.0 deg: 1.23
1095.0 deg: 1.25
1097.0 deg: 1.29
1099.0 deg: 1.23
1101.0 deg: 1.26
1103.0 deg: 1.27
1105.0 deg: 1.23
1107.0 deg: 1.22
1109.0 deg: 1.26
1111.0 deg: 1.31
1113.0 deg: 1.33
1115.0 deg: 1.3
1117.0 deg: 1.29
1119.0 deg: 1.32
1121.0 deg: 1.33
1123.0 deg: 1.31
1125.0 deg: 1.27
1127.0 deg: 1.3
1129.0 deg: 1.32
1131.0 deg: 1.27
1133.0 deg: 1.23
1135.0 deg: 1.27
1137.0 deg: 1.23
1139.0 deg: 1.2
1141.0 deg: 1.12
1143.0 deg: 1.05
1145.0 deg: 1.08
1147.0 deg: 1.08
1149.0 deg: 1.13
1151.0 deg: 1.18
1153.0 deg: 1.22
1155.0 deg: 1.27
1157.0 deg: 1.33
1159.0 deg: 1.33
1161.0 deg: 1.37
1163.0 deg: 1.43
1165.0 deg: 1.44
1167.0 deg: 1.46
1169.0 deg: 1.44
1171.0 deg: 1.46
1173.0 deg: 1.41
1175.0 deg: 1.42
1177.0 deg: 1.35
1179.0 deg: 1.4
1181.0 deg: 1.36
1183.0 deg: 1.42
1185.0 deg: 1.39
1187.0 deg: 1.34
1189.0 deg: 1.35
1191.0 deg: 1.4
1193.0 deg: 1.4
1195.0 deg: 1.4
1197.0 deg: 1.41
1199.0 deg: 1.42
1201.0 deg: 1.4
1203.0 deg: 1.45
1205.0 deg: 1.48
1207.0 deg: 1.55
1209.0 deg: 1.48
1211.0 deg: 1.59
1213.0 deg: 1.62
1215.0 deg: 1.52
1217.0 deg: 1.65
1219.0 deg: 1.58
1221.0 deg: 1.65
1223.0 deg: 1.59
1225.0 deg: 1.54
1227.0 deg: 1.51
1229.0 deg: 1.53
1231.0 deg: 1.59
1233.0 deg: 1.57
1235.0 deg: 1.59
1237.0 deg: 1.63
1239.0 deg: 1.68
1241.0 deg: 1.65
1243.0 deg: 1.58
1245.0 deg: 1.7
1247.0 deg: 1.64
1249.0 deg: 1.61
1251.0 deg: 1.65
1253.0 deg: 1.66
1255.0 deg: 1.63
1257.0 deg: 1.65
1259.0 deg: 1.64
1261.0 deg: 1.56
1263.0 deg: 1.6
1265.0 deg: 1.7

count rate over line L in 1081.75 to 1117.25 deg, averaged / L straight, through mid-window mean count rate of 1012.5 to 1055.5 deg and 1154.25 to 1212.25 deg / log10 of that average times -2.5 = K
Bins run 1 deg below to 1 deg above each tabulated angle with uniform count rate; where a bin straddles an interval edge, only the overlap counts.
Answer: 0.12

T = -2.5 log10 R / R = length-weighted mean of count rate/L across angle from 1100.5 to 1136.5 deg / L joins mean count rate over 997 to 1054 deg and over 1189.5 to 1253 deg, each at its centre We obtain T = 0.13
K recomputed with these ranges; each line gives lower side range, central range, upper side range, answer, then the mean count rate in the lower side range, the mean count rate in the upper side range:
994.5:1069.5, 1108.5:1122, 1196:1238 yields 0.112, 1.38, 1.54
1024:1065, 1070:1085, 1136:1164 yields 0.139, 1.48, 1.22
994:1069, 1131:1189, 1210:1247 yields 0.171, 1.38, 1.6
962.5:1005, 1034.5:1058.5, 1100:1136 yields -0.180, 1.34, 1.28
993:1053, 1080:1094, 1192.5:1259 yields 0.169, 1.33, 1.57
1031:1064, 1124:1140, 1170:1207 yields 0.154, 1.52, 1.41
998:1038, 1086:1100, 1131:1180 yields 0.030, 1.25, 1.29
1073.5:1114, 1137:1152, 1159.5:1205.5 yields 0.183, 1.24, 1.41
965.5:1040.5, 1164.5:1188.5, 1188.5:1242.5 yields 0.060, 1.29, 1.53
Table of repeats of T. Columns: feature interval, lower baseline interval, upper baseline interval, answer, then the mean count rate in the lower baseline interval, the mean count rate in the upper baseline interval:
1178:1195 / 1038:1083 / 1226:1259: 0.136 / 1.46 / 1.62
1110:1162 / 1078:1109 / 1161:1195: 0.055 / 1.22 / 1.4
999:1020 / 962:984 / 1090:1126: 0.116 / 1.33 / 1.27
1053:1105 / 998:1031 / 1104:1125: -0.054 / 1.22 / 1.29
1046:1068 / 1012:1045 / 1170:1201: -0.200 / 1.29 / 1.4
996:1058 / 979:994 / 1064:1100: -0.041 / 1.34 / 1.26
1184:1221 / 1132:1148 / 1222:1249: -0.018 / 1.16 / 1.6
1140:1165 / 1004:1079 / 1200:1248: 0.215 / 1.37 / 1.57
